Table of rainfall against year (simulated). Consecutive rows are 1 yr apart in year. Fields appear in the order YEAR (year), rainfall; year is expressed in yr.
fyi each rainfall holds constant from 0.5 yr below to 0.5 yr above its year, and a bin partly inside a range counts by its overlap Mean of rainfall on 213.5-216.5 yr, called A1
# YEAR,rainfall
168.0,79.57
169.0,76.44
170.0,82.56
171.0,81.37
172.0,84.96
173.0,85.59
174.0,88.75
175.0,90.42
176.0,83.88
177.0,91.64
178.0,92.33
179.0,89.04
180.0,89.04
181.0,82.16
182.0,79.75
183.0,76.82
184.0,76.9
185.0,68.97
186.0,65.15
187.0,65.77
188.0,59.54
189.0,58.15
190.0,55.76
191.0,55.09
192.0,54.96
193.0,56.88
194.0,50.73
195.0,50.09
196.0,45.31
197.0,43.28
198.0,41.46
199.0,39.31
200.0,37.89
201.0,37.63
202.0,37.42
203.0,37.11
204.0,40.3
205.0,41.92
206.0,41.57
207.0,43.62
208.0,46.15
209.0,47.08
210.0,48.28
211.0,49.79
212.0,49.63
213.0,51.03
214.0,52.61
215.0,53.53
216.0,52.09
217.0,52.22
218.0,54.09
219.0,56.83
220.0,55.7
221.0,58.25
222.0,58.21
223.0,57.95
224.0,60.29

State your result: 52.7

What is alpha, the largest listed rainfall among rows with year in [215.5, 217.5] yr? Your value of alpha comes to 52.22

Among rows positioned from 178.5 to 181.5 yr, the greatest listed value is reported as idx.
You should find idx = 89.04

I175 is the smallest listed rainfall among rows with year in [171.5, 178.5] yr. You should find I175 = 83.88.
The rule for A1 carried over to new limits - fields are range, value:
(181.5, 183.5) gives 78.3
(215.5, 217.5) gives 52.2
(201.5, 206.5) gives 39.7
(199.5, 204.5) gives 38.1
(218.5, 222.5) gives 57.2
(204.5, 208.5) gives 43.3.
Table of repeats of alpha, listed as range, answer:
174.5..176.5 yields 90.42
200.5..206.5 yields 41.92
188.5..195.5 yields 58.15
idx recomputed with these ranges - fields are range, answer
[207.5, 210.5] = 48.28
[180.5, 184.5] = 82.16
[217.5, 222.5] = 58.25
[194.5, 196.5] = 50.09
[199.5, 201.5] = 37.89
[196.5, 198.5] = 43.28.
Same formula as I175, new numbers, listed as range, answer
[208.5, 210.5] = 47.08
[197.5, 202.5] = 37.42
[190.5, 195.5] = 50.09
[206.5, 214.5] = 43.62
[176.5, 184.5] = 76.82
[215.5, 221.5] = 52.09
